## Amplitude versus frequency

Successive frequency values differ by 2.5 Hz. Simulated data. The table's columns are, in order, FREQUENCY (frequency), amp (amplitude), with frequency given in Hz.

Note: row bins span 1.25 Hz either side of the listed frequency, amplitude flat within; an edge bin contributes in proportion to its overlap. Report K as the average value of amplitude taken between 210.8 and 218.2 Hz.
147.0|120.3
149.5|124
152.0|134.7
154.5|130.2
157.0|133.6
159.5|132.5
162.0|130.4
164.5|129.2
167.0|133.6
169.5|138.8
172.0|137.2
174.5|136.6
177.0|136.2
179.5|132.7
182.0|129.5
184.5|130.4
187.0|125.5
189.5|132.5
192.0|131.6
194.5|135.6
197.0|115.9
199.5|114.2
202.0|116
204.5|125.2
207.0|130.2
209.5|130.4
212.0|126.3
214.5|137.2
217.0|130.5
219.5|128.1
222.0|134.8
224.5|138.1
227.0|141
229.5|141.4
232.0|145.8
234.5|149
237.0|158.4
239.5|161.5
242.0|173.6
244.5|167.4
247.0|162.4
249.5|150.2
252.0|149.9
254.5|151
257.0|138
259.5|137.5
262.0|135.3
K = 131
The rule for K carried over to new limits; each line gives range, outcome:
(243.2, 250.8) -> 160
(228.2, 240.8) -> 151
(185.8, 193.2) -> 130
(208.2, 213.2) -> 128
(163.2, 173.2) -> 135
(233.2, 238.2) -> 154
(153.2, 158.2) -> 132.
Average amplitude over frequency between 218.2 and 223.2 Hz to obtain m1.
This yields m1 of 131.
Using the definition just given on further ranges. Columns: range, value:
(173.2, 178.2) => 136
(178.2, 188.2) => 130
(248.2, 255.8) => 150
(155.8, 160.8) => 133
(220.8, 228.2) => 138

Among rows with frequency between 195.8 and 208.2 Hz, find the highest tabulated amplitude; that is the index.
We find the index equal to 130.2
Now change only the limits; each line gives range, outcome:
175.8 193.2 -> 136.2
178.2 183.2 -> 132.7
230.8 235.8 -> 149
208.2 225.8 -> 138.1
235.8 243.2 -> 173.6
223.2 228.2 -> 141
